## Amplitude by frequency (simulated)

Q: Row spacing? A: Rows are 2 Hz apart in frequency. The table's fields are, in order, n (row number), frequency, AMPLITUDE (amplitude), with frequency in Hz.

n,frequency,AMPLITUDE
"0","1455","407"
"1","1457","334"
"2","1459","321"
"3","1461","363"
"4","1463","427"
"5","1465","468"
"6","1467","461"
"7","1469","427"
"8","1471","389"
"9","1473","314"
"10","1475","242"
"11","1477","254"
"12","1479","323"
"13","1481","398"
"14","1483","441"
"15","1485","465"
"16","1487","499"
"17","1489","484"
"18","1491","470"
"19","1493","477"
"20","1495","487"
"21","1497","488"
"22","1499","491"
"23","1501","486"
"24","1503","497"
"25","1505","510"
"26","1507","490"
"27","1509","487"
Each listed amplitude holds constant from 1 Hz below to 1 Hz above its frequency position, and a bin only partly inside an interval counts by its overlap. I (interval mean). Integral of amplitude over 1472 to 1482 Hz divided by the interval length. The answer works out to 306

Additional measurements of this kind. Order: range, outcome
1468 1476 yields 343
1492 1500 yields 486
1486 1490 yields 492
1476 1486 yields 376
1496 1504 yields 490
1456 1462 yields 339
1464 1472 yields 436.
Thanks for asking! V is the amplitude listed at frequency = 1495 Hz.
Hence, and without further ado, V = 487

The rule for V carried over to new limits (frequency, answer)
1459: 321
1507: 490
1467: 461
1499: 491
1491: 470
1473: 314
